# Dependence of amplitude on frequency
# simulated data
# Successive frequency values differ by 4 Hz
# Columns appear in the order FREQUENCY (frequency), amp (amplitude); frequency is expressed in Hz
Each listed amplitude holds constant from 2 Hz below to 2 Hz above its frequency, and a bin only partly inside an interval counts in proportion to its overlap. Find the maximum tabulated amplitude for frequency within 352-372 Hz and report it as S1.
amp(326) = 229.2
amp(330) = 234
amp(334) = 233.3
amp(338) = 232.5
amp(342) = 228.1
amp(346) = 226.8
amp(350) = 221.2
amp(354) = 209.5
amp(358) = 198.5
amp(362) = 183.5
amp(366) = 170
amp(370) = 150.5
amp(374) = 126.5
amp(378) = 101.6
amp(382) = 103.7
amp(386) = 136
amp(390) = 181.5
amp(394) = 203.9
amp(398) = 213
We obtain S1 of 209.5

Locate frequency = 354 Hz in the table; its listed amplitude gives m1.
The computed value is 209.5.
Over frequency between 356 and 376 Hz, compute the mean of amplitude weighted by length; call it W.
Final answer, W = 166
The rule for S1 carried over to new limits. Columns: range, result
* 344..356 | 226.8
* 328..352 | 234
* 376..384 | 103.7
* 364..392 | 181.5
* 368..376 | 150.5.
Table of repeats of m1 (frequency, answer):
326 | 229.2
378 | 101.6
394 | 203.9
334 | 233.3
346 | 226.8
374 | 126.5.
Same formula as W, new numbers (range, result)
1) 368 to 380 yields 126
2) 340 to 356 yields 221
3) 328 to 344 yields 232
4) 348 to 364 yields 203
